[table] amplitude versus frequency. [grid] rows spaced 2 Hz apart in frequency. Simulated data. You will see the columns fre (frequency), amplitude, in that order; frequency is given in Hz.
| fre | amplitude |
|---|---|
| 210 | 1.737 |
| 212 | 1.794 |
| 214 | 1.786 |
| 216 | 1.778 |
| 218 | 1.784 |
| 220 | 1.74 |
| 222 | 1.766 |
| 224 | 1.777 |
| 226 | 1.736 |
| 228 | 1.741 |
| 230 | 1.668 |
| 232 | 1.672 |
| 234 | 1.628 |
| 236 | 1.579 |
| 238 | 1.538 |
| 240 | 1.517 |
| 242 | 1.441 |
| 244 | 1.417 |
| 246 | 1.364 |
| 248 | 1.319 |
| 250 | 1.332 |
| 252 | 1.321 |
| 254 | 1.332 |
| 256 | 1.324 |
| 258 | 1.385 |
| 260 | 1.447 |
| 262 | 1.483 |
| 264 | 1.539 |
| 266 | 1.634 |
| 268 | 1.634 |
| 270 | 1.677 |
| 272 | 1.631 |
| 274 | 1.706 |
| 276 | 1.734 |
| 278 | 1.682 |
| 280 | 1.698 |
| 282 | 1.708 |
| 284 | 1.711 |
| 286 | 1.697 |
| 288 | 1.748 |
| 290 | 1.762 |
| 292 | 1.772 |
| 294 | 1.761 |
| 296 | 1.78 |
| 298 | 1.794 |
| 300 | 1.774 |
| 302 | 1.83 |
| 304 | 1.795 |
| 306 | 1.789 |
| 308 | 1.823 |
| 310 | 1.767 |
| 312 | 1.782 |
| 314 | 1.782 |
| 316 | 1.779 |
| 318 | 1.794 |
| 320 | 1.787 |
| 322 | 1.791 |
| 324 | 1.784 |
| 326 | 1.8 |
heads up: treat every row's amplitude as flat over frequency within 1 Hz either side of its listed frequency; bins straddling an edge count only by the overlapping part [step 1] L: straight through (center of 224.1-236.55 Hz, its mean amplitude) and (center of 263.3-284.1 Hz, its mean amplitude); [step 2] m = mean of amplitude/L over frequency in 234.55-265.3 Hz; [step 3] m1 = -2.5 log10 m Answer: 0.17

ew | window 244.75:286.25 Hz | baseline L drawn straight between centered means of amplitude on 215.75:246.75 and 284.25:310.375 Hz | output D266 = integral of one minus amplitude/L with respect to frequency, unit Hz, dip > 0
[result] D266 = 4.2 Hz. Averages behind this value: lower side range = 1.63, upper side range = 1.77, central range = 1.54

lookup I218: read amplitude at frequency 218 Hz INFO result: 1.784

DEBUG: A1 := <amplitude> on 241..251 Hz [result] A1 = 1.37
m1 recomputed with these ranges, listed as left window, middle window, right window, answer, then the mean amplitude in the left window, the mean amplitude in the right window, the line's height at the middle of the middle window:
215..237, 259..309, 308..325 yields 0.035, 1.72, 1.79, 1.76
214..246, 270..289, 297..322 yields 0.023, 1.65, 1.79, 1.74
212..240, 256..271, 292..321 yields 0.143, 1.7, 1.79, 1.74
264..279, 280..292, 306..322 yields -0.014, 1.66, 1.79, 1.71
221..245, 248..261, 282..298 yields 0.228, 1.62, 1.75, 1.67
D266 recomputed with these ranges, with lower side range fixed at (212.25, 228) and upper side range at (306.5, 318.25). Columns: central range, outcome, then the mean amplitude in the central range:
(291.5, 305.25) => 0.0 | 1.79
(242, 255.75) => 3.3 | 1.35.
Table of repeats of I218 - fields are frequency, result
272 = 1.631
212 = 1.794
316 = 1.779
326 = 1.8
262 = 1.483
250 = 1.332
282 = 1.708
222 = 1.766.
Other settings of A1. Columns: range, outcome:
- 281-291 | 1.73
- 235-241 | 1.54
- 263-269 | 1.6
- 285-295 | 1.75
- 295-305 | 1.79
